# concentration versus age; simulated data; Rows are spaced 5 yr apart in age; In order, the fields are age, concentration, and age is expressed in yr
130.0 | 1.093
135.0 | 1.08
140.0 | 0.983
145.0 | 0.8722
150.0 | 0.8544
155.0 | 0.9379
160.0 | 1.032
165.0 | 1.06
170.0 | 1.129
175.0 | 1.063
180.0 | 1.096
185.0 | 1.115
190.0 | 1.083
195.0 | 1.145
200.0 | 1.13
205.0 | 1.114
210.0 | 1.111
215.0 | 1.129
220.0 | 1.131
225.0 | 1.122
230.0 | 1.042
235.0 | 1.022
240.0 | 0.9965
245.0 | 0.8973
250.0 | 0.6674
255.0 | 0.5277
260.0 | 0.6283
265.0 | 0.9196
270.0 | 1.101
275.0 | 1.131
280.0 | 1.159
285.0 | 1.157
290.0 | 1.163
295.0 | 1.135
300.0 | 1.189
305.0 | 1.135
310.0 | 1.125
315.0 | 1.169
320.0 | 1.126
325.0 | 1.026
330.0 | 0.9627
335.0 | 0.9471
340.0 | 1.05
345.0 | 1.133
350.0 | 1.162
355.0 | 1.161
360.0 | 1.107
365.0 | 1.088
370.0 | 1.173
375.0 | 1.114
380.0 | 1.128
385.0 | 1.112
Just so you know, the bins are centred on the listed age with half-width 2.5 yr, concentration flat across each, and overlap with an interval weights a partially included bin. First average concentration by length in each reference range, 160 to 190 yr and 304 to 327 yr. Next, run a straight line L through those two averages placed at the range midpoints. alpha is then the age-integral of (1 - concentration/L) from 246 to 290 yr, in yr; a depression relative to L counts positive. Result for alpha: 7.2 yr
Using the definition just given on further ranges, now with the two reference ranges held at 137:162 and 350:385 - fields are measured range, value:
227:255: 3.4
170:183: -1.8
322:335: 1.2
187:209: -3.1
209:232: -2.5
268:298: -2.5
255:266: 3.6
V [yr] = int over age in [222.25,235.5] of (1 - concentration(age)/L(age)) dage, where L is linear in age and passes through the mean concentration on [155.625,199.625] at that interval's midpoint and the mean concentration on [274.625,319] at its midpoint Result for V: 0.5 yr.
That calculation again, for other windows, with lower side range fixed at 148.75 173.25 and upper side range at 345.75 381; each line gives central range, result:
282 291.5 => -0.6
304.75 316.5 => -0.4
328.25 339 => 1.4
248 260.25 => 5.3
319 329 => 0.5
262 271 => 0.9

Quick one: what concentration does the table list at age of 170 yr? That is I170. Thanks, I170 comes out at 1.129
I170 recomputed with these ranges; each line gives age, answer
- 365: 1.088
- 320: 1.126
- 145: 0.8722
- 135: 1.08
